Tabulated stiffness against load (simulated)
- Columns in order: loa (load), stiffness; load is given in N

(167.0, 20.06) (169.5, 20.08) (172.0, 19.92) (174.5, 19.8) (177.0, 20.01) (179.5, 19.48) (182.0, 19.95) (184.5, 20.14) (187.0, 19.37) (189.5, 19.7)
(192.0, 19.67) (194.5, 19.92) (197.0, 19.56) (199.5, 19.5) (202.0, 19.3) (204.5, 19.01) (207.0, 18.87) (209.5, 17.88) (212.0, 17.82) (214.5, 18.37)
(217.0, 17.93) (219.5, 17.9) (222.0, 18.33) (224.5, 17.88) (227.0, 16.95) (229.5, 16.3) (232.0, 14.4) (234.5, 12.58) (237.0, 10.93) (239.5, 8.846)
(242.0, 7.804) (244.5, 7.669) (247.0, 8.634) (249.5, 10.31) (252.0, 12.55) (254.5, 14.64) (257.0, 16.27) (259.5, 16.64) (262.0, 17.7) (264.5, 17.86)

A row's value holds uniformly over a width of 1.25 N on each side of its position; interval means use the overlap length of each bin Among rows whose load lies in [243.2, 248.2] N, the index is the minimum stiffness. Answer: 7.669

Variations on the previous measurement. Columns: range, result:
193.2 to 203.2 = 19.3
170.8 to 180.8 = 19.48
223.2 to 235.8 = 12.58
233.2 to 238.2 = 10.93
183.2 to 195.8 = 19.37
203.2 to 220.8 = 17.82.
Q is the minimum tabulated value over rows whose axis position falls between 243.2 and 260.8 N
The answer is 7.669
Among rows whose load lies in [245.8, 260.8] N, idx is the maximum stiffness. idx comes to 16.64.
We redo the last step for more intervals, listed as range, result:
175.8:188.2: 20.14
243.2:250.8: 10.31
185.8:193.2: 19.7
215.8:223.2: 18.33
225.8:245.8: 16.95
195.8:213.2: 19.56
